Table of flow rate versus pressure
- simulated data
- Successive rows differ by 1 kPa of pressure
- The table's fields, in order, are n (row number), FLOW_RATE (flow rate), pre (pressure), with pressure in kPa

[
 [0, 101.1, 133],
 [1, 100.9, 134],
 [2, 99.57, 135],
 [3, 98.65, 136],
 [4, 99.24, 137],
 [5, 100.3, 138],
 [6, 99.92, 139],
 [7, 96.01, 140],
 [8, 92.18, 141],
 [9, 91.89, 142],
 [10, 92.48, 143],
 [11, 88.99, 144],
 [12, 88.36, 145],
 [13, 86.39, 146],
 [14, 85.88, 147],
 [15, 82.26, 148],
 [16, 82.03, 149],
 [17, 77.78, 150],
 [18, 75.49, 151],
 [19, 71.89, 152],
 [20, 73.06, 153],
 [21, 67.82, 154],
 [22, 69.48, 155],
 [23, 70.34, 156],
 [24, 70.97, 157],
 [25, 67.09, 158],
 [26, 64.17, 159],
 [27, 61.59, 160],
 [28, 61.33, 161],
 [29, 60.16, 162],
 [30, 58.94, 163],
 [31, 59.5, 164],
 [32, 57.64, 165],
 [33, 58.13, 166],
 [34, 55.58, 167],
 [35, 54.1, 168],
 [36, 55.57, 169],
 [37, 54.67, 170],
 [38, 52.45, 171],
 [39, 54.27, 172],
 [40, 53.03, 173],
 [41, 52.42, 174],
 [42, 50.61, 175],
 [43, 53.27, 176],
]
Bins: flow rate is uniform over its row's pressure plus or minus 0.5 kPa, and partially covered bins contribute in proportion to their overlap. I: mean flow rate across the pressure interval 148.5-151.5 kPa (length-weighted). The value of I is 78.4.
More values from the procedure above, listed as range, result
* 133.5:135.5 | 100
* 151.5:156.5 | 70.5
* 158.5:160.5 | 62.9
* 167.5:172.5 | 54.2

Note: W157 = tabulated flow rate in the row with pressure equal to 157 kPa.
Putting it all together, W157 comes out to 70.97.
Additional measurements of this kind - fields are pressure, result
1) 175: 50.61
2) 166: 58.13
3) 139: 99.92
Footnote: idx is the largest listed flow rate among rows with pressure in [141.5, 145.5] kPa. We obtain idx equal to 92.48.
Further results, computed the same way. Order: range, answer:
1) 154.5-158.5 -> 70.97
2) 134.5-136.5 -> 99.57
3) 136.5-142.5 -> 100.3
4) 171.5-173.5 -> 54.27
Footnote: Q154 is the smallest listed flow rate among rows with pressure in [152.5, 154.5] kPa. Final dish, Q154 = 67.82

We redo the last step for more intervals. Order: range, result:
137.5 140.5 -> 96.01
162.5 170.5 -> 54.1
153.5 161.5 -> 61.33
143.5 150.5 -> 77.78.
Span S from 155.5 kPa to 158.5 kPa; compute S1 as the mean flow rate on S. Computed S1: 69.5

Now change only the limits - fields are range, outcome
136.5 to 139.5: 99.8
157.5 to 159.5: 65.6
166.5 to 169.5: 55.1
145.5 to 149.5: 84.1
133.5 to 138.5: 99.7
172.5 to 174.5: 52.7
